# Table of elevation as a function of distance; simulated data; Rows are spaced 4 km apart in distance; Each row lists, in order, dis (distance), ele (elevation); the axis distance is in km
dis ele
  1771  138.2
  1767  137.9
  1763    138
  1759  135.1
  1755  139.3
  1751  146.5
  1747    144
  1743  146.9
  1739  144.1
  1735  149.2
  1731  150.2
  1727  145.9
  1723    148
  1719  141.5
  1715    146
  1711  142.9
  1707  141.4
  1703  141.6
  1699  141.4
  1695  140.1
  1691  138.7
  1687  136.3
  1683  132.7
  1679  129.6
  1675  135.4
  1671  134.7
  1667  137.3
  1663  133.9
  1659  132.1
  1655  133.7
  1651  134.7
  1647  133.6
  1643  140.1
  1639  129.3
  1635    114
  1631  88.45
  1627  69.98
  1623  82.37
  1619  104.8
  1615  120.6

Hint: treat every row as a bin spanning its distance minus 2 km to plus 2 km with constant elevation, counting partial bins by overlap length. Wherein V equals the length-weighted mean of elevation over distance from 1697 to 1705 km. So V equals 142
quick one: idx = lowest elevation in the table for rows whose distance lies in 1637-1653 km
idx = 129.3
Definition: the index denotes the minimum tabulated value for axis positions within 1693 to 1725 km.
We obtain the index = 140.1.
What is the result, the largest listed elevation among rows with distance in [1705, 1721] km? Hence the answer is 146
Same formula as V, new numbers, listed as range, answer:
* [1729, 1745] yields 148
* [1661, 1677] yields 135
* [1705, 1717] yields 143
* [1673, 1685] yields 133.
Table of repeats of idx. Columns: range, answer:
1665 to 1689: 129.6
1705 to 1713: 141.4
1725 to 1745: 144.1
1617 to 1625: 82.37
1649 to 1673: 132.1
